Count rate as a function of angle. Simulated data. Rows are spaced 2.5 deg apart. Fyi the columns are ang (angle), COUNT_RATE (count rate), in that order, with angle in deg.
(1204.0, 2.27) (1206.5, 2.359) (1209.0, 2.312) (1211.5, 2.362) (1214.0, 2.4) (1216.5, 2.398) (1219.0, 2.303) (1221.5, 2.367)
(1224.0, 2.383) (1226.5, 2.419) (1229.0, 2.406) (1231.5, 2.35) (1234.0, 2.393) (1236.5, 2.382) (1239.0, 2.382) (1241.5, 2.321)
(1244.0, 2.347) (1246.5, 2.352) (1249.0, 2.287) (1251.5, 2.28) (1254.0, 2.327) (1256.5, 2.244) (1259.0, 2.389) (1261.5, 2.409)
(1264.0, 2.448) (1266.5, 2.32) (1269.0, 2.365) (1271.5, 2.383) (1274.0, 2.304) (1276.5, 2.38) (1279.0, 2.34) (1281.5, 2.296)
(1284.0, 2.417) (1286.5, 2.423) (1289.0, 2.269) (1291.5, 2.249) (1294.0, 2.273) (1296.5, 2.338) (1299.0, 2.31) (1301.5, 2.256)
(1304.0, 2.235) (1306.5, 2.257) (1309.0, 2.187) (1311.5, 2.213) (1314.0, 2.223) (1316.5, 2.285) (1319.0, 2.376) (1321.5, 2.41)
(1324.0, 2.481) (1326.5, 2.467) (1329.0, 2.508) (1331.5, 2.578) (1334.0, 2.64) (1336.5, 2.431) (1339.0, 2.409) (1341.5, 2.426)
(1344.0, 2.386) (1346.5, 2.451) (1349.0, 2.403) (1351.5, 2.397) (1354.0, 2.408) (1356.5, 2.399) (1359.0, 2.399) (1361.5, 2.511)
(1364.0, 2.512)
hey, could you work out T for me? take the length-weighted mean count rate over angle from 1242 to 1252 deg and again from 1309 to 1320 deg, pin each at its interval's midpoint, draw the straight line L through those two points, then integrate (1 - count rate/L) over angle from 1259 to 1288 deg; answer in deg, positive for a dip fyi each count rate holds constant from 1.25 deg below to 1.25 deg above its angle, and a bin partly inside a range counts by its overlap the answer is -0.9 deg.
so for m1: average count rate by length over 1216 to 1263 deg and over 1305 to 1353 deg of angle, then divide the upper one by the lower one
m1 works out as 1.02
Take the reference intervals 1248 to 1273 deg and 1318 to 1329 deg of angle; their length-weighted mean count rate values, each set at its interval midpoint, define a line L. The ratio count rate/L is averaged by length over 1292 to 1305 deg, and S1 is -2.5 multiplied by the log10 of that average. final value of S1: 0.06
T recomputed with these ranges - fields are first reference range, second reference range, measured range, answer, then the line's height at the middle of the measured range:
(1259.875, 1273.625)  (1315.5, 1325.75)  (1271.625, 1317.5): 1.8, 2.39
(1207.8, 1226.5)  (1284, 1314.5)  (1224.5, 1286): -0.9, 2.32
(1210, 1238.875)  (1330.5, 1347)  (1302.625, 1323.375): 1.5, 2.45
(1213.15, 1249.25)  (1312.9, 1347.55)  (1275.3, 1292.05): 0.4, 2.4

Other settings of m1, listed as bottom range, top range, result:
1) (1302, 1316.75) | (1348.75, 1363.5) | 1.09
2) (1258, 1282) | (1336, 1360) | 1.02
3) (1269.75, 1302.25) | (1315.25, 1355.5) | 1.05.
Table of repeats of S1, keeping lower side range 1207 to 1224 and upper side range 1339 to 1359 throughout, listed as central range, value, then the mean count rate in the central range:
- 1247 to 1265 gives 0.02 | 2.34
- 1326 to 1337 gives -0.06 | 2.54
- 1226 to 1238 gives -0.01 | 2.39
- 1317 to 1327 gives -0.01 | 2.42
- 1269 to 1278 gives 0.01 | 2.36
